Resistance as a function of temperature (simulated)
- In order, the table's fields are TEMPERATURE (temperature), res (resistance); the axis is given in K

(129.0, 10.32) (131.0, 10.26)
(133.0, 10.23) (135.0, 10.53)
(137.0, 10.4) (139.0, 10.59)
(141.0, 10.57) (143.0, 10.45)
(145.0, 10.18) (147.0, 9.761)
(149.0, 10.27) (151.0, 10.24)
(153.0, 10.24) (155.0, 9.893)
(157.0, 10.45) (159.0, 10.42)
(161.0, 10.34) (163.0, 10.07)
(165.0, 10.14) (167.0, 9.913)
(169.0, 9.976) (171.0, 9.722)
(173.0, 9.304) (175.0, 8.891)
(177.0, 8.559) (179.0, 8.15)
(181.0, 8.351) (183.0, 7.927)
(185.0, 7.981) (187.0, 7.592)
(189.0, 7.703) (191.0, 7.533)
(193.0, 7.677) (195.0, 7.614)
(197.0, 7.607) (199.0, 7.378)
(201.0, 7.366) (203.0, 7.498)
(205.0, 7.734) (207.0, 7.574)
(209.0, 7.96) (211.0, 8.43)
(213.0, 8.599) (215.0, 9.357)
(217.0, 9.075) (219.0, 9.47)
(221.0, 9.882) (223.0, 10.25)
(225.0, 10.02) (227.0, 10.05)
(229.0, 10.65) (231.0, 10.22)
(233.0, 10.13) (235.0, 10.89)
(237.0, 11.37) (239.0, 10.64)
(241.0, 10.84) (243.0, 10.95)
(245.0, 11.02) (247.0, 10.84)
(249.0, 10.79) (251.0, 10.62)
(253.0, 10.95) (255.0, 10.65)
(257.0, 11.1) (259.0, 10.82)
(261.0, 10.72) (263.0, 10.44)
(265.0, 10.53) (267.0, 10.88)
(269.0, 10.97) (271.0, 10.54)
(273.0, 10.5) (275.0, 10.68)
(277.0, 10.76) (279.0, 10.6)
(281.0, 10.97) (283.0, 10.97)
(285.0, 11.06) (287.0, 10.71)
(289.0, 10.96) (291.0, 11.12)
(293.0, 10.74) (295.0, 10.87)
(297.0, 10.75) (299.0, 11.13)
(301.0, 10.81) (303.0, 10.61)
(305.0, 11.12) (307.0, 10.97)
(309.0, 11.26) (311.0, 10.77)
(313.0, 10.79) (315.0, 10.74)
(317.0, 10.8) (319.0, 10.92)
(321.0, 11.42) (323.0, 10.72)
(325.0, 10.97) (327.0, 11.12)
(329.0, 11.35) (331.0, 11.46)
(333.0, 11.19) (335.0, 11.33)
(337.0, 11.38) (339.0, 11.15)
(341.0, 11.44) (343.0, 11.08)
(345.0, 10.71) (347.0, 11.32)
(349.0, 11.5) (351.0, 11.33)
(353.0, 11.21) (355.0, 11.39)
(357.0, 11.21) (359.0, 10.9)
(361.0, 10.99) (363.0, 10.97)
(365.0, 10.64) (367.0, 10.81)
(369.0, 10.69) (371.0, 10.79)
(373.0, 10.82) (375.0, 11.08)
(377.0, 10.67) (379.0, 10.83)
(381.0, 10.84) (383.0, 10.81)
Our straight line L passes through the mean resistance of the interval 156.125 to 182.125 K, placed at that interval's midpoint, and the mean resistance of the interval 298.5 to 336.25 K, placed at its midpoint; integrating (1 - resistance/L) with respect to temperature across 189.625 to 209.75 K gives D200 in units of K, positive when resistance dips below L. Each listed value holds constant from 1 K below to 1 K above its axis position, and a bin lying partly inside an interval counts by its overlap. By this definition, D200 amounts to 4.6 K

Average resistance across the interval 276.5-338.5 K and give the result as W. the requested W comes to 11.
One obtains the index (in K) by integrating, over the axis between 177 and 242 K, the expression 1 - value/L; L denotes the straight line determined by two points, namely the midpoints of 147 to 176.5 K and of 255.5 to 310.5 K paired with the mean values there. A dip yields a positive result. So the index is 9.2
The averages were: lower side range 9.96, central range 8.86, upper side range 10.8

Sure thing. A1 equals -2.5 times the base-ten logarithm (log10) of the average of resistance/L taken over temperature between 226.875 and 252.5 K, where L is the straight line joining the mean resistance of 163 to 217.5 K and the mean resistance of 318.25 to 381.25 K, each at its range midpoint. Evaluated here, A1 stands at -0.16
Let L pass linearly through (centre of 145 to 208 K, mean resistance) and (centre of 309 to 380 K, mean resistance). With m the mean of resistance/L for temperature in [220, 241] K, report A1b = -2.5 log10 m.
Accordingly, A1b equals -0.09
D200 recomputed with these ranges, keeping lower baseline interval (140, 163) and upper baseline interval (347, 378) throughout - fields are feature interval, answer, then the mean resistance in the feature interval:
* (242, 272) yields -0.4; 10.8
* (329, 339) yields -0.4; 11.3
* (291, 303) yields -0.1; 10.9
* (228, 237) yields 0.0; 10.6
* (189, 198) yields 2.4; 7.62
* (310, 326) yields -0.1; 10.9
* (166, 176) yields 0.7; 9.56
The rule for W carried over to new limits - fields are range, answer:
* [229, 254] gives 10.8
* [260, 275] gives 10.7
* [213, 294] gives 10.6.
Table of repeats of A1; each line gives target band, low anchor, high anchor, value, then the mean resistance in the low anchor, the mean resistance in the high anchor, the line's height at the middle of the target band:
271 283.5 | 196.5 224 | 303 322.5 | -0.066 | 8.46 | 11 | 10.1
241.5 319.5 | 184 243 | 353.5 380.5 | -0.108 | 8.97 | 10.9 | 9.82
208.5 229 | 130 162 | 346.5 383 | 0.123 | 10.3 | 11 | 10.5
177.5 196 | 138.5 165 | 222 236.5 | 0.294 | 10.3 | 10.4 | 10.3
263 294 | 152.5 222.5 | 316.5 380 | -0.075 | 8.75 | 11.1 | 10.1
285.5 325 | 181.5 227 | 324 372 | -0.064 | 8.32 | 11.1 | 10.3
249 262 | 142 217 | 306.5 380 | -0.096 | 8.89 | 11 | 9.89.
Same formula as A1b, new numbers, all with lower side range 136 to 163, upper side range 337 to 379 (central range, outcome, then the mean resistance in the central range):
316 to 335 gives -0.02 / 11.1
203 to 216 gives 0.27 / 8.22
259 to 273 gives 0.00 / 10.7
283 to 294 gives -0.01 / 10.9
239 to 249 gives -0.02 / 10.9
